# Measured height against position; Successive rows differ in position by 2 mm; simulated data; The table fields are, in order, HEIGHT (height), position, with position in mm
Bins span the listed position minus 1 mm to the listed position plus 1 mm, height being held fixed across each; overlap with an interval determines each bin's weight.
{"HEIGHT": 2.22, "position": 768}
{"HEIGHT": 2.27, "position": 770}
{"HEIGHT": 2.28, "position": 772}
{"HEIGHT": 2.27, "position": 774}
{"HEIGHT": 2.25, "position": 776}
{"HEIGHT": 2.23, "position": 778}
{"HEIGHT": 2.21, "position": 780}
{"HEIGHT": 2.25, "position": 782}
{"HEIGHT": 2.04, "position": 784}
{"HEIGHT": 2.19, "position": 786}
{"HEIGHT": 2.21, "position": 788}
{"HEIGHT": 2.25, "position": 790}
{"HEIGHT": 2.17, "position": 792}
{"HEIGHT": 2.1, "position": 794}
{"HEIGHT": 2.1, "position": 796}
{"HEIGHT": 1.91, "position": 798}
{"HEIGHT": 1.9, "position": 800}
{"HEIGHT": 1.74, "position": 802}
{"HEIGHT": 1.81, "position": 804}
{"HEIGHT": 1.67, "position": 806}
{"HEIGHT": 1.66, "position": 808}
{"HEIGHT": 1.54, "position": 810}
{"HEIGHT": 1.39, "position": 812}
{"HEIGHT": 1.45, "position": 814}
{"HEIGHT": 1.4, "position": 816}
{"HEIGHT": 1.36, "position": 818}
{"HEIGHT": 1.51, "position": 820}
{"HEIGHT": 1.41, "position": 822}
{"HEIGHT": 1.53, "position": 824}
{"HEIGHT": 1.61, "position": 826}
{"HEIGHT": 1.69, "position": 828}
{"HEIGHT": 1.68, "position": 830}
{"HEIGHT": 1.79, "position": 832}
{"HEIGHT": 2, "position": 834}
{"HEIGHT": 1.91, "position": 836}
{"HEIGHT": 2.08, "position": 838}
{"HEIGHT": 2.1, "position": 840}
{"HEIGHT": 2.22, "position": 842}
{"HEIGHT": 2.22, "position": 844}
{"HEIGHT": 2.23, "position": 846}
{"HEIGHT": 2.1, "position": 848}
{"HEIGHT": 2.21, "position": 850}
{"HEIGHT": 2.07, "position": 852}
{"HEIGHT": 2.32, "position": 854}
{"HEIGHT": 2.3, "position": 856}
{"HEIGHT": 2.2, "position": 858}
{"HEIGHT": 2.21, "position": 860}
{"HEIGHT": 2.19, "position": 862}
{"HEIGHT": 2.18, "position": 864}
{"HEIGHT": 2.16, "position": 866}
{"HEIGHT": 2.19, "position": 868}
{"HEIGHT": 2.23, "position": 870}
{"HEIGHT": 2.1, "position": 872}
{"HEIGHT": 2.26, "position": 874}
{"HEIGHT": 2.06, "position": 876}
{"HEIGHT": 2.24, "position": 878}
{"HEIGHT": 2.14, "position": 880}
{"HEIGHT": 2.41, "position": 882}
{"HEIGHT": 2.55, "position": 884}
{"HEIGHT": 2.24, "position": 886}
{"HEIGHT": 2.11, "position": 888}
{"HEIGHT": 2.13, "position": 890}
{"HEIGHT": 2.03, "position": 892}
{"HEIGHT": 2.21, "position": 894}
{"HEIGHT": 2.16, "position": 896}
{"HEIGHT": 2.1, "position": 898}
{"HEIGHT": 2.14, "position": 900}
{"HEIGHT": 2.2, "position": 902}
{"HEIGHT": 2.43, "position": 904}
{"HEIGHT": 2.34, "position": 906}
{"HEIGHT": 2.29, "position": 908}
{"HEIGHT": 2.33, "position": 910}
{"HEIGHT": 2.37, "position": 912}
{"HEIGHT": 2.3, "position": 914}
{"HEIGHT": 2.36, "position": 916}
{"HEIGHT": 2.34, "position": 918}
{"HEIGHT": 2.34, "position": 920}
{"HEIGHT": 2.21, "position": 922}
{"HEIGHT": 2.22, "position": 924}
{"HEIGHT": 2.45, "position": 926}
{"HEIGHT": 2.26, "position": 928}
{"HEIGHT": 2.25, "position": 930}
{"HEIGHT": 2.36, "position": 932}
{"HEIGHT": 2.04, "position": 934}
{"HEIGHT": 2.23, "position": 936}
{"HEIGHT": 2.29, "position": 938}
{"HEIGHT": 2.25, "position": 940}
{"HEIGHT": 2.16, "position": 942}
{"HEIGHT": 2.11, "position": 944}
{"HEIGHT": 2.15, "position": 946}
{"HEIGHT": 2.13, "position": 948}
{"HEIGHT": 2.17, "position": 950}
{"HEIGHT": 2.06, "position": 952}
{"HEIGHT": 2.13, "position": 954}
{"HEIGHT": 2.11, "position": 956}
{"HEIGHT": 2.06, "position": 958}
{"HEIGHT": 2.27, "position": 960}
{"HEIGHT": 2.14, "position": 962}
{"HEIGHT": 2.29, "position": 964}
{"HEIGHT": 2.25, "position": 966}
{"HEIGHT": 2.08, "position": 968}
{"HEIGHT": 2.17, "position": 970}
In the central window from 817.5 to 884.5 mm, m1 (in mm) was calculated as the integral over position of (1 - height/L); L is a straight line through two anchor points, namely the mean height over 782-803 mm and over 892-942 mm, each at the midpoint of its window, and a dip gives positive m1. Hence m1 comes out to 3.7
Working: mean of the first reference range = 2.07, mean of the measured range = 2.04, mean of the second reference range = 2.26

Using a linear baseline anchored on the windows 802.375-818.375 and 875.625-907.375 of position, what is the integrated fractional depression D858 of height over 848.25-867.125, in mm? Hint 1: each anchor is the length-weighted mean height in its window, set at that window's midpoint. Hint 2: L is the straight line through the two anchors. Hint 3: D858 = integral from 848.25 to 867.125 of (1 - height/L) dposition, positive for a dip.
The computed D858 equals -2.5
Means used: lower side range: 1.55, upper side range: 2.22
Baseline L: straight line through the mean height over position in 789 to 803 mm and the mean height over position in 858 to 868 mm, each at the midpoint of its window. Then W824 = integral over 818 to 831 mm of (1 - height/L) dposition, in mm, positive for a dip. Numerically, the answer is 3.3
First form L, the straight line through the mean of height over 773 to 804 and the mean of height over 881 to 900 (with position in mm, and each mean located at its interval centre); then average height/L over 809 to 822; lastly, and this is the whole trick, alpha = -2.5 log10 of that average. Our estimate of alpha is 0.430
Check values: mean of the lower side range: 2.11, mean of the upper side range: 2.21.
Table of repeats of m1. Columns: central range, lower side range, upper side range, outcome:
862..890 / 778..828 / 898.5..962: -2.19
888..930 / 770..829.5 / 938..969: -3.61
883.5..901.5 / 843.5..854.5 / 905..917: 0.88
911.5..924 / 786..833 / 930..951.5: -1.18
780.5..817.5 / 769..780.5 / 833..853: 5.58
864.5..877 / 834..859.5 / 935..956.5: -0.05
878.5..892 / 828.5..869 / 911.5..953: -0.48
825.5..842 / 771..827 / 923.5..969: 0.53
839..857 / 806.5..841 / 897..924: -3.60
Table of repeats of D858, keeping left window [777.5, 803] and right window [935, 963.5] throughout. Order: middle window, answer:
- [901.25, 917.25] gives -1.36 mm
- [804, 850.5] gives 7.60 mm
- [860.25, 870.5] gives -0.29 mm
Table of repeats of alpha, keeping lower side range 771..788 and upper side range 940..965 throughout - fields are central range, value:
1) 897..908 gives -0.04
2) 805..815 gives 0.39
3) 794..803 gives 0.14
